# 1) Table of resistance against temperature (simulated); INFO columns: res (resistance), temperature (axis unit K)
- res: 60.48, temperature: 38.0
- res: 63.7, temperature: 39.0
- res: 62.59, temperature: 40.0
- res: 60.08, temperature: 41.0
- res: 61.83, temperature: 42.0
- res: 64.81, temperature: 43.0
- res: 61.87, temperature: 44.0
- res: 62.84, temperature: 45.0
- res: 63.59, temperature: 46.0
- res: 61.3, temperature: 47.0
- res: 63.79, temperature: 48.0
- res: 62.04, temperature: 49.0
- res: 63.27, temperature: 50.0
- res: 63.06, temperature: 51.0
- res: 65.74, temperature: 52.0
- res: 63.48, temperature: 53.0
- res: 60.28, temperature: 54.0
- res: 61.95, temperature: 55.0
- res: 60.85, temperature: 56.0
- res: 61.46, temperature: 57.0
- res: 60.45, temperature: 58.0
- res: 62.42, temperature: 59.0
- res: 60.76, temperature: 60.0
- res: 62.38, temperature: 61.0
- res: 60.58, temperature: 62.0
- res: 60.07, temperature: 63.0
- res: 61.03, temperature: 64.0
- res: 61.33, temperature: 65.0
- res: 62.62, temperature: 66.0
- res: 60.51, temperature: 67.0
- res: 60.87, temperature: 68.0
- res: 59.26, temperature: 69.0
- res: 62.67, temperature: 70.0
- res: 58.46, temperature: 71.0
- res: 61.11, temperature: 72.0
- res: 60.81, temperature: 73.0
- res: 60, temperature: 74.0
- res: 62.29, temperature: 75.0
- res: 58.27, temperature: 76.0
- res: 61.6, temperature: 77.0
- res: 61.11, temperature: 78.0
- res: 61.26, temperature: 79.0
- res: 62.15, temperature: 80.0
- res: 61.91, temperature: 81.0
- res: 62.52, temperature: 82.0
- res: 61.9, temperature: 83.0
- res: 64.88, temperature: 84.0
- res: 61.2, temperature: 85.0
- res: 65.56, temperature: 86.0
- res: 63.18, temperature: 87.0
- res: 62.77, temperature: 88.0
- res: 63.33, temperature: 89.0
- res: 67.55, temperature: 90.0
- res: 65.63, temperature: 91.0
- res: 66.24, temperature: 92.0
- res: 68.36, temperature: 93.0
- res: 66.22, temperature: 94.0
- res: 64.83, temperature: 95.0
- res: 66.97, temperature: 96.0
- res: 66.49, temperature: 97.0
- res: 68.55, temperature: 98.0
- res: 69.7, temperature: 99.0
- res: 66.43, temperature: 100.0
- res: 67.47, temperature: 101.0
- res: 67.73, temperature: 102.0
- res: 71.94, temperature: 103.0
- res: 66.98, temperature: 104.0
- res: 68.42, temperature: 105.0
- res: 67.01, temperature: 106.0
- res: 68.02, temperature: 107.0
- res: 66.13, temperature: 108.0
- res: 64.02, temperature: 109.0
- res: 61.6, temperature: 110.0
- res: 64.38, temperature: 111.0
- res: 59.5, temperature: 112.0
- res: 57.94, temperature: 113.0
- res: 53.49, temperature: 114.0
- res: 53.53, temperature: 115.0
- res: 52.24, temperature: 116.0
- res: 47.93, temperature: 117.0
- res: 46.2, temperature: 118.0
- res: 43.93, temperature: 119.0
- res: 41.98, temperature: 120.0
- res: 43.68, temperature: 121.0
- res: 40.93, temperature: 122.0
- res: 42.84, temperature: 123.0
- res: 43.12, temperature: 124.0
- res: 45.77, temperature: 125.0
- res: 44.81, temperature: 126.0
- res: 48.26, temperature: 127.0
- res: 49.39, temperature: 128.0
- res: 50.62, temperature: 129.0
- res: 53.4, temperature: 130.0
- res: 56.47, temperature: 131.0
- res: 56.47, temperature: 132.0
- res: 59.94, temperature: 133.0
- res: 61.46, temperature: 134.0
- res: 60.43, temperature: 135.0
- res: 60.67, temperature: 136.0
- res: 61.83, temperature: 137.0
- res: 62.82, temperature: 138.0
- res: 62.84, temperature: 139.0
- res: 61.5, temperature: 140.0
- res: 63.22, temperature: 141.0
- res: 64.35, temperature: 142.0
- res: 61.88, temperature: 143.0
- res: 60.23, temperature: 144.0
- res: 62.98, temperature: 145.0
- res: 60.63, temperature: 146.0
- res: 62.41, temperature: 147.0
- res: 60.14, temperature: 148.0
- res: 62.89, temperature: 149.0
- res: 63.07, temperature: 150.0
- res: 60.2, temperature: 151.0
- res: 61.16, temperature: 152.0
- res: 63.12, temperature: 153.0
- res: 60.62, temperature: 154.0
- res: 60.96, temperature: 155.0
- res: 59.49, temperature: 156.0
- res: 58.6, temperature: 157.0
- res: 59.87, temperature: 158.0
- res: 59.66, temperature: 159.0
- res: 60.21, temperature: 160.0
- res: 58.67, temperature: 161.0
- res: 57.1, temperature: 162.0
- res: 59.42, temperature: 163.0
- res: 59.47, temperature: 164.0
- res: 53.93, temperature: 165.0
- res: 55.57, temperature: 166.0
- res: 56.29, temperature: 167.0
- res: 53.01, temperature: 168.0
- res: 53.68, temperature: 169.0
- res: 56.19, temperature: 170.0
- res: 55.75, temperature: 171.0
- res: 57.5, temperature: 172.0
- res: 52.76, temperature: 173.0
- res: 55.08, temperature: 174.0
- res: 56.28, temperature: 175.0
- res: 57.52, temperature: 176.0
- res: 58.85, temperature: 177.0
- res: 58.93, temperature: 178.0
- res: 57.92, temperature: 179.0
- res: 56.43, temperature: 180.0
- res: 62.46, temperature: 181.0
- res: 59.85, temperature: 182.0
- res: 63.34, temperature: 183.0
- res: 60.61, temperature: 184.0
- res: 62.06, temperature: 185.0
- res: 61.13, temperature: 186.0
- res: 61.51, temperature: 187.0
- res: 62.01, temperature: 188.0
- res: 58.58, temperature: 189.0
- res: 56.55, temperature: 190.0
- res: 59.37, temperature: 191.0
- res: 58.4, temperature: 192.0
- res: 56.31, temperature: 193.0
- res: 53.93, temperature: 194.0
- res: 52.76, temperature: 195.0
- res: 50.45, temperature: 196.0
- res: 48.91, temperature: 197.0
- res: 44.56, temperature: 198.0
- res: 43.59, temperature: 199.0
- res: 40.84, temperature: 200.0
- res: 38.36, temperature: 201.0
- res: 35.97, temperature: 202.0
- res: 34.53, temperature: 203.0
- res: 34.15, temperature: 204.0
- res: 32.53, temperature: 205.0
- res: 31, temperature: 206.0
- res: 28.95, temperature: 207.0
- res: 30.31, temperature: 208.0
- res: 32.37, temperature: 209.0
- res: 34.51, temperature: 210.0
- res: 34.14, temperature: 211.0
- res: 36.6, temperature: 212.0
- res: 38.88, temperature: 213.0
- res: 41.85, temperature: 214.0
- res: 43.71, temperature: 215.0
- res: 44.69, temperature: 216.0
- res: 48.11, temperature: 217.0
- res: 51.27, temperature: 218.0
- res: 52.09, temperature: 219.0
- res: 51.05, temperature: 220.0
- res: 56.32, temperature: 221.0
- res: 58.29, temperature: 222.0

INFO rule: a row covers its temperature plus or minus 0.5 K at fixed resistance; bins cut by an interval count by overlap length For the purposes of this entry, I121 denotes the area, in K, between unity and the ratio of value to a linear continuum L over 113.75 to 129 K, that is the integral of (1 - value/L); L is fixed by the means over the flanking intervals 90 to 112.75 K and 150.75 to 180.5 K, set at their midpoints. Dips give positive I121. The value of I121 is 4.11 K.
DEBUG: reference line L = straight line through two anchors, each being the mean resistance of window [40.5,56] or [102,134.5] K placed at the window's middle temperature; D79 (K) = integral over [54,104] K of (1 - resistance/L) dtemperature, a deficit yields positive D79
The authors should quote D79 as -3.5 K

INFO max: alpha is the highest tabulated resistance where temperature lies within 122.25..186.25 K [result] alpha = 64.35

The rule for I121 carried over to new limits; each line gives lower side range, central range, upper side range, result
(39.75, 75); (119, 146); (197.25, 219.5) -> -2.4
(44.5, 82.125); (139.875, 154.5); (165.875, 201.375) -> -1.2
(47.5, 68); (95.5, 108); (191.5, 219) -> -2.7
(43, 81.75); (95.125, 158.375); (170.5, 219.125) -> -3.7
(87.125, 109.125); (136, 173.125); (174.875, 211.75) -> -2.1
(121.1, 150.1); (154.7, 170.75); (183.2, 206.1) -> -1.2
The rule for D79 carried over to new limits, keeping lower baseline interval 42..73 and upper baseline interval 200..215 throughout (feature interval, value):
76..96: -2.49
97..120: -3.63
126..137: -1.57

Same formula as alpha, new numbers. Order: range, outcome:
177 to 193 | 63.34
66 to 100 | 69.7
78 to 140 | 71.94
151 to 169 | 63.12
